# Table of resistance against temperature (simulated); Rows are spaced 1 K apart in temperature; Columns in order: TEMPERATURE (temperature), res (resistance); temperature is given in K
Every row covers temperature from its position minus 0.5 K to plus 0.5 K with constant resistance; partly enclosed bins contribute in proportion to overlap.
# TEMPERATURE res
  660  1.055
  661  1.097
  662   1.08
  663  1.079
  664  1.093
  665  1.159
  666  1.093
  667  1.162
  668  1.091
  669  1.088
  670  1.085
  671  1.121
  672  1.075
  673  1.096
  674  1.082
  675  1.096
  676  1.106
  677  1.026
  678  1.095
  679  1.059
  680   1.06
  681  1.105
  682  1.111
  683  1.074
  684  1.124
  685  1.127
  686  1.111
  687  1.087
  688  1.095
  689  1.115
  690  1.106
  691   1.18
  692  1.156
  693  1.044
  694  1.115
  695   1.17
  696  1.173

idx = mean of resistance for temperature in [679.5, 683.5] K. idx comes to 1.09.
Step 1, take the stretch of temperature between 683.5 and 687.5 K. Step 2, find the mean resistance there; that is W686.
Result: 1.11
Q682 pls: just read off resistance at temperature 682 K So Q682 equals 1.111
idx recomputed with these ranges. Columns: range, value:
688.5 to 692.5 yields 1.14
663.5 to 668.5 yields 1.12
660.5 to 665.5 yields 1.1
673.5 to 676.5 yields 1.09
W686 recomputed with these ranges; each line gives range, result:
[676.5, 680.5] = 1.06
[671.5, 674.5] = 1.08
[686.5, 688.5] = 1.09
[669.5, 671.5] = 1.1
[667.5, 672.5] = 1.09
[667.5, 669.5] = 1.09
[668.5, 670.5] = 1.09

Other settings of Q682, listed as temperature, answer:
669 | 1.088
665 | 1.159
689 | 1.115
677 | 1.026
